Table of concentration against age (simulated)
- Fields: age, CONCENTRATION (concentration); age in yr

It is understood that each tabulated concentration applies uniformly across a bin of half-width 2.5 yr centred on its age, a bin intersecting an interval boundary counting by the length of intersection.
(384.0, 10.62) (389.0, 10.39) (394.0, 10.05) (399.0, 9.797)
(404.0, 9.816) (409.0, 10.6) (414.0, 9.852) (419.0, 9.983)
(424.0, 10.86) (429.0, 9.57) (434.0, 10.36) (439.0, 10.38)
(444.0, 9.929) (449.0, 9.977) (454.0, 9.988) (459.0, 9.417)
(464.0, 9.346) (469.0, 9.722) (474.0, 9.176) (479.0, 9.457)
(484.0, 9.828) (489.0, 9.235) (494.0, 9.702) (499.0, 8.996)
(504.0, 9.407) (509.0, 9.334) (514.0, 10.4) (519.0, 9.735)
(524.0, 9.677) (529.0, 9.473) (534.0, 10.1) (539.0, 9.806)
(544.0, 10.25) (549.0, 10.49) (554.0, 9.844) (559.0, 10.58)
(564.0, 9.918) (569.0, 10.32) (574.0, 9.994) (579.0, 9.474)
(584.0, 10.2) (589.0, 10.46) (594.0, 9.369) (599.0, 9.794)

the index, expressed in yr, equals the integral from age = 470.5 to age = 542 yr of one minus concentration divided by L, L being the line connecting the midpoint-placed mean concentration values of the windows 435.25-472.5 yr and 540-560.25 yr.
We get 3.2 yr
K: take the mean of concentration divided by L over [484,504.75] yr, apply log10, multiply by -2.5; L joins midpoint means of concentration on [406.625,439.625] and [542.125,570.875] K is 0.09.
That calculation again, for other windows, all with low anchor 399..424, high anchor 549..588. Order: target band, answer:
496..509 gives 0.096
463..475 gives 0.073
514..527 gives 0.029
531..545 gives 0.009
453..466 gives 0.062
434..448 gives -0.007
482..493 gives 0.062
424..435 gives 0.000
